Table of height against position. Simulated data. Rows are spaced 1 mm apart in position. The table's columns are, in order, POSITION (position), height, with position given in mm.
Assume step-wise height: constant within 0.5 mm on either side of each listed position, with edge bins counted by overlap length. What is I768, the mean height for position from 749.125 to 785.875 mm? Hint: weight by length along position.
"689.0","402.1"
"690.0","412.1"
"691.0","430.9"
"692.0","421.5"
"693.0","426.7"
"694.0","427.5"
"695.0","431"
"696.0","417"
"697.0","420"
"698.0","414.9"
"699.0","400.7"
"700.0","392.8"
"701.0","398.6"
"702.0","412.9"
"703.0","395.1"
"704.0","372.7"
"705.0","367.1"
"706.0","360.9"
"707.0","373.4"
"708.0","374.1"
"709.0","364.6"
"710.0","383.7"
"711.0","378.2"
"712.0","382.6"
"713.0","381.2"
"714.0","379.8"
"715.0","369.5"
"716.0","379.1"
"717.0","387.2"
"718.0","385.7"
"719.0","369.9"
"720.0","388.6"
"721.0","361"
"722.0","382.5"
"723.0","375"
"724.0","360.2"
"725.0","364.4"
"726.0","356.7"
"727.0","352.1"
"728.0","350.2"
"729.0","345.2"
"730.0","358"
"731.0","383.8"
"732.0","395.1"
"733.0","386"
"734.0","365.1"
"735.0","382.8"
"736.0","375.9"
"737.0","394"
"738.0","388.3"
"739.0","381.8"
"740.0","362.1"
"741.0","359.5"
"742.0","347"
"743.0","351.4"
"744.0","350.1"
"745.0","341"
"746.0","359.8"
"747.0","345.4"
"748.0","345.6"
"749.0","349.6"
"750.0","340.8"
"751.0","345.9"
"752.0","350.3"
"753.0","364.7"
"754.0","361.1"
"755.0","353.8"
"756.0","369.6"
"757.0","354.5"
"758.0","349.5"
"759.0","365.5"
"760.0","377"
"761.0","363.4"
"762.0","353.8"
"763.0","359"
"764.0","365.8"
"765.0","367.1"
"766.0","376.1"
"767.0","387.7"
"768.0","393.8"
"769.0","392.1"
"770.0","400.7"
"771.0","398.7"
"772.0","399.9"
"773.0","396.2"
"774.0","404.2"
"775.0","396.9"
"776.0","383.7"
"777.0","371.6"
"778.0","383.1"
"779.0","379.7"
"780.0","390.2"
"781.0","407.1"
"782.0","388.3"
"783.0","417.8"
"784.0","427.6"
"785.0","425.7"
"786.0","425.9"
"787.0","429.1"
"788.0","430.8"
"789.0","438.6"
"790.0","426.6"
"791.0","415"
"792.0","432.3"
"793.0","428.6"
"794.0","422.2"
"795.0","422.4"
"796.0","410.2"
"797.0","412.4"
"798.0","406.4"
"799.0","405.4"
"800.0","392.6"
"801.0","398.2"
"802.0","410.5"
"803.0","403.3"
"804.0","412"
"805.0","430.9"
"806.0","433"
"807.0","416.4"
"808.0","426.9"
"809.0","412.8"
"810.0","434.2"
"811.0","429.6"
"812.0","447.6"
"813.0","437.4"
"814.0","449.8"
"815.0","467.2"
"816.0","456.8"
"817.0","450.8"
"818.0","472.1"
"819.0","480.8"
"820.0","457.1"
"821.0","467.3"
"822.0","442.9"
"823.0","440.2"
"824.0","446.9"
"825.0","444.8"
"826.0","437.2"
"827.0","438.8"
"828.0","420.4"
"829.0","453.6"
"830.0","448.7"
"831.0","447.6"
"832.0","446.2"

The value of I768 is 380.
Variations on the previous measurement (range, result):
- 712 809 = 385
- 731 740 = 382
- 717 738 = 372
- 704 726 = 374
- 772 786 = 399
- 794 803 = 408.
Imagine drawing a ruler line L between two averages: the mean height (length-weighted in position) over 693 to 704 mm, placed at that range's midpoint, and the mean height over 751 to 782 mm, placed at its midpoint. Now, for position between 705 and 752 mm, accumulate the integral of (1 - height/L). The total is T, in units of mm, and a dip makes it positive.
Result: 3.3 mm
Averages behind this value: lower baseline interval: 410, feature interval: 368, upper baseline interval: 377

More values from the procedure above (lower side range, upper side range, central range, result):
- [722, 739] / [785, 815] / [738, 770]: 2.22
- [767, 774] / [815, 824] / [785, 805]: 0.46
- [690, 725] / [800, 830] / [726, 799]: 5.72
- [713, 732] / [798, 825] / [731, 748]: 0.66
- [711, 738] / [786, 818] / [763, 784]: 0.87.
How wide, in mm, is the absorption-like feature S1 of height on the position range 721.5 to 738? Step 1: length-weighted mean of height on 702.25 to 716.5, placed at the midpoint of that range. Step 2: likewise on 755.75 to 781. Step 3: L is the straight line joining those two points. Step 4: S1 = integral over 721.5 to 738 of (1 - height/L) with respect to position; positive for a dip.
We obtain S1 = 0.3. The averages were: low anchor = 377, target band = 371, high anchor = 380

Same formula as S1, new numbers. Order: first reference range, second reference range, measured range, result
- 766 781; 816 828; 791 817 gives 0.3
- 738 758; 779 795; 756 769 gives 0.4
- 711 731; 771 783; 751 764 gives 0.8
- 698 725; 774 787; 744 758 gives 1.4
